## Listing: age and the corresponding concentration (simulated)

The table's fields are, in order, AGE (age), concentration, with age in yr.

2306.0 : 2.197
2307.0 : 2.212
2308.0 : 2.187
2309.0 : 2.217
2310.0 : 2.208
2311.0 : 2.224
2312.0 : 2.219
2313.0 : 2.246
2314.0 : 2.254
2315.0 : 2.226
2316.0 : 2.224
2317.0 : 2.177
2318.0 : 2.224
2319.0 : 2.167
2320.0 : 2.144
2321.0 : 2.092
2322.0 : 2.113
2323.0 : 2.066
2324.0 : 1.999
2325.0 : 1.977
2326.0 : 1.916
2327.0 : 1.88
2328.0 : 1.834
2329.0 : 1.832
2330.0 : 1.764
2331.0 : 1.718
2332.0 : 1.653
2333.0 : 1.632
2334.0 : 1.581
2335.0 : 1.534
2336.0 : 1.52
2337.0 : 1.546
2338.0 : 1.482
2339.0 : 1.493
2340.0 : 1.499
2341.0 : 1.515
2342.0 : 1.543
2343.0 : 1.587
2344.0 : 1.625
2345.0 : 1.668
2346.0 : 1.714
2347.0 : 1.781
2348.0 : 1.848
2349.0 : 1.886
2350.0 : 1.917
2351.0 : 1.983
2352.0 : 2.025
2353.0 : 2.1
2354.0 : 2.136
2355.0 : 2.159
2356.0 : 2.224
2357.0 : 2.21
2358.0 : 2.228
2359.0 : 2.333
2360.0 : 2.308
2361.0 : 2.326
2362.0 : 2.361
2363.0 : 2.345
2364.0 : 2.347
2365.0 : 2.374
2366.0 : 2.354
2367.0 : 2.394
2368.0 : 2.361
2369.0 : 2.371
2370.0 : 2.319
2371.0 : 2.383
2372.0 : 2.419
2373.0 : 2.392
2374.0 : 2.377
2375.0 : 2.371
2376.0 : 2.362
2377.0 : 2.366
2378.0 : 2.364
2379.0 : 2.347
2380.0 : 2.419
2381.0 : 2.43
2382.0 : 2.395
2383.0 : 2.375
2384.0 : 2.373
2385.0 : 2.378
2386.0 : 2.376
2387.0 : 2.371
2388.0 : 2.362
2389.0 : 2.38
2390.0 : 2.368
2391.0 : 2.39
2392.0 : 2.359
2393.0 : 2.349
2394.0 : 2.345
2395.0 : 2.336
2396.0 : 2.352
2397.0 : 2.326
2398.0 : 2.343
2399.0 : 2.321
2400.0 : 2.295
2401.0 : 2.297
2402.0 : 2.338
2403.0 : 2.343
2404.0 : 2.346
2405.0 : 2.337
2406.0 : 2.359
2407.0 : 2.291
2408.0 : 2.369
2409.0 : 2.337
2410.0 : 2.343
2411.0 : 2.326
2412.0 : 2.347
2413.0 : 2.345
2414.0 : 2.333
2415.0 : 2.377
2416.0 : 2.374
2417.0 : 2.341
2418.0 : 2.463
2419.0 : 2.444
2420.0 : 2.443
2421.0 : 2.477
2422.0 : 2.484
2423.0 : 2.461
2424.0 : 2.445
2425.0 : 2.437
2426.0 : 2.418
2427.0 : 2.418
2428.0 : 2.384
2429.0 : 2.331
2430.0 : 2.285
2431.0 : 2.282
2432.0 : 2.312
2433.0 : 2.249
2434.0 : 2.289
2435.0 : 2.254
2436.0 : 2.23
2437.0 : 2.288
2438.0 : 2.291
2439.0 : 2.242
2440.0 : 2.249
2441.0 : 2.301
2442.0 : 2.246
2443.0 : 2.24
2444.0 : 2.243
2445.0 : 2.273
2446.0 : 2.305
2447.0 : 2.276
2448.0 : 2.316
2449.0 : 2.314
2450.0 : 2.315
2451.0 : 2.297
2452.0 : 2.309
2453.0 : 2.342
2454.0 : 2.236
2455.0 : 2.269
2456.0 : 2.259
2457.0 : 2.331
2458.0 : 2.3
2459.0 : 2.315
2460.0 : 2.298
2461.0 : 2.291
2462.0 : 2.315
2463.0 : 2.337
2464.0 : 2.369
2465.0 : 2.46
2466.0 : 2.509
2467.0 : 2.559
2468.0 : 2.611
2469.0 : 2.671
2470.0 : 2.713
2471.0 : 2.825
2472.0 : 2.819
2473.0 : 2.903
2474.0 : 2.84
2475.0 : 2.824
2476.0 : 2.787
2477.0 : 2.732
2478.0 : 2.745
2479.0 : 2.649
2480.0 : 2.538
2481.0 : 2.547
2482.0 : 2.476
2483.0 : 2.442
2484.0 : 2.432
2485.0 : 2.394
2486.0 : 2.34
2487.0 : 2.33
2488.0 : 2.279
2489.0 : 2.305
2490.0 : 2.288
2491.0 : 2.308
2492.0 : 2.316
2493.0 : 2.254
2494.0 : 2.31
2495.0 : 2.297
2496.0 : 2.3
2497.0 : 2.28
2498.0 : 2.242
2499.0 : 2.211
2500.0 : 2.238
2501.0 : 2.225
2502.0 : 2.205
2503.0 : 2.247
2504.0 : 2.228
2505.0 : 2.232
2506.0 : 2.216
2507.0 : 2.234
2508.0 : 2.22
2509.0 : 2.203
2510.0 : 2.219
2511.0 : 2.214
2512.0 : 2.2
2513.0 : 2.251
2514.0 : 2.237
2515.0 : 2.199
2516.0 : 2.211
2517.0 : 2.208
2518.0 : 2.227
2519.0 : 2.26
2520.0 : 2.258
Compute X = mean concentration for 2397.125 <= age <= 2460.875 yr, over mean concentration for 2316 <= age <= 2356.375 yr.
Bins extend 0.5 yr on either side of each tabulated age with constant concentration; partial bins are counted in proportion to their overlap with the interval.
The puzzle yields 1.26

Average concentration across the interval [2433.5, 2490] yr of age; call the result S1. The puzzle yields 2.42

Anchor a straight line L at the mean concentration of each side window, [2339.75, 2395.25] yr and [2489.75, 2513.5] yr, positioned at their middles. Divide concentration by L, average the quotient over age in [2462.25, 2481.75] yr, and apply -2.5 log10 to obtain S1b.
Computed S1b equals -0.18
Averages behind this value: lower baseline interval 2.2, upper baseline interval 2.25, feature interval 2.65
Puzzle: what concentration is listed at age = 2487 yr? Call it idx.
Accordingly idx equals 2.33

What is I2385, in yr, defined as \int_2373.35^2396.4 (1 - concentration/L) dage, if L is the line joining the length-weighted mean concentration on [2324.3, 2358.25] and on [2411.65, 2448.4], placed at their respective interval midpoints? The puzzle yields -3.50 yr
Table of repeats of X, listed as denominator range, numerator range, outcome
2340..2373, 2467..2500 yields 1.19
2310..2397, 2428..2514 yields 1.12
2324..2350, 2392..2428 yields 1.40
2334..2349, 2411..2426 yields 1.50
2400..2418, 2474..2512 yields 1.01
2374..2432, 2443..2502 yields 1.02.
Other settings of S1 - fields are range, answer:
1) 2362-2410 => 2.36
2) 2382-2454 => 2.34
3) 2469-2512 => 2.41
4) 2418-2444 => 2.34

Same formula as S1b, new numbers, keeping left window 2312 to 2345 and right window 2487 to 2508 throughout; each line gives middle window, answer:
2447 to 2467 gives -0.08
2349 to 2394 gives -0.18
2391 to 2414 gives -0.15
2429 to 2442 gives -0.08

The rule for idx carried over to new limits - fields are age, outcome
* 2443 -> 2.24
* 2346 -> 1.714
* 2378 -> 2.364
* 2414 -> 2.333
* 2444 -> 2.243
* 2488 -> 2.279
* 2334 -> 1.581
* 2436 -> 2.23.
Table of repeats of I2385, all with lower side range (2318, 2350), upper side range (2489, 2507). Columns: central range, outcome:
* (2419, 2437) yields -2.76 yr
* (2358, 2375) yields -4.45 yr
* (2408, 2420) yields -2.15 yr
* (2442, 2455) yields -1.07 yr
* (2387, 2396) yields -1.94 yr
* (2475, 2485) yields -1.77 yr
